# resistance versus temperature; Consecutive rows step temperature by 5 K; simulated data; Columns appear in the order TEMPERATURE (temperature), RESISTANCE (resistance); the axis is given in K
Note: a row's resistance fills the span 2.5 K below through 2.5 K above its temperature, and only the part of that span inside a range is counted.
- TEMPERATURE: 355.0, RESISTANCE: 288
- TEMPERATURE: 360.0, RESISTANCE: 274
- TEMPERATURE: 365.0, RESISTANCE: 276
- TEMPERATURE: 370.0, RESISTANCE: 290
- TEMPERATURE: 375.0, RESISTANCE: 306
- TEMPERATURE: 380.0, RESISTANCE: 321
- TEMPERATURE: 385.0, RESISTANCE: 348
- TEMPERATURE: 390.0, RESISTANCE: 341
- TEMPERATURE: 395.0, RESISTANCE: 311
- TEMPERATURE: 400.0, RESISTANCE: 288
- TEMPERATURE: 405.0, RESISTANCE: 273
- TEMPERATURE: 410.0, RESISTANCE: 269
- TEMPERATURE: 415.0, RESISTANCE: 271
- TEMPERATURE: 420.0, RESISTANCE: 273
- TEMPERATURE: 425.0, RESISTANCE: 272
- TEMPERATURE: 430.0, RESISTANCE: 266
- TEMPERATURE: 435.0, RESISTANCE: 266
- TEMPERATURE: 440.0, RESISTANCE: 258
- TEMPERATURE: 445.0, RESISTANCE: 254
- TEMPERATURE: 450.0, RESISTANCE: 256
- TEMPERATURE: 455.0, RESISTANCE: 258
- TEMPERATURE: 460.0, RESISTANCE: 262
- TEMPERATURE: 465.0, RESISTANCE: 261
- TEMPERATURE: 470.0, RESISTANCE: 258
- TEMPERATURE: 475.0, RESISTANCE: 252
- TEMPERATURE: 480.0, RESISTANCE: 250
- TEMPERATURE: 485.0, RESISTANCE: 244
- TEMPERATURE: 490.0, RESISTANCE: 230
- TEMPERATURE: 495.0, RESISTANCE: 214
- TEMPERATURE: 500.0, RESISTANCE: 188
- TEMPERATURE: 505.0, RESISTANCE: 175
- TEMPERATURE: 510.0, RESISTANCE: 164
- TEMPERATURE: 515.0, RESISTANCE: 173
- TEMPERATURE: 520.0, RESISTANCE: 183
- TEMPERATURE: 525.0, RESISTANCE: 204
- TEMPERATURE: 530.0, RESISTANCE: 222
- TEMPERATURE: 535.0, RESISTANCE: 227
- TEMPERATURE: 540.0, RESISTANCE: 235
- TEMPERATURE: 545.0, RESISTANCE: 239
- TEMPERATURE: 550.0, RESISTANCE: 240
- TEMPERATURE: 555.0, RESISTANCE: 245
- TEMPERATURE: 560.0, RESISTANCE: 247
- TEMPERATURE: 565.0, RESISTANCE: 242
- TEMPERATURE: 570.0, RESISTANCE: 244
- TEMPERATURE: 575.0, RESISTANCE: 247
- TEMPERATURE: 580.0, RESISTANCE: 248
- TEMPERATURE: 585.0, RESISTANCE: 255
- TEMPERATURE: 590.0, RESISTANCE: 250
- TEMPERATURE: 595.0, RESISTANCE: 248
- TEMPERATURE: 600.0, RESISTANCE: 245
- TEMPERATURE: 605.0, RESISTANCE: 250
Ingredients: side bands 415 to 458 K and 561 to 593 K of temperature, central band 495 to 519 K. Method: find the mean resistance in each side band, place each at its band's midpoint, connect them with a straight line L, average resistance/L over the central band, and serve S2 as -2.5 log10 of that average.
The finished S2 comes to 0.38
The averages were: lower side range 263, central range 180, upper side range 248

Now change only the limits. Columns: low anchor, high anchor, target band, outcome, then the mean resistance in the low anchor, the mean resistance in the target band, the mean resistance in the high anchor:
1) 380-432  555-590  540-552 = 0.07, 293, 239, 247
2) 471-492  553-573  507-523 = 0.37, 245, 174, 245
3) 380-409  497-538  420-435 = 0.04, 311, 269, 193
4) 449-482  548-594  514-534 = 0.25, 257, 200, 247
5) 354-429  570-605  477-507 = 0.23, 293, 218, 249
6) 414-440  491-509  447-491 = -0.13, 268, 253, 193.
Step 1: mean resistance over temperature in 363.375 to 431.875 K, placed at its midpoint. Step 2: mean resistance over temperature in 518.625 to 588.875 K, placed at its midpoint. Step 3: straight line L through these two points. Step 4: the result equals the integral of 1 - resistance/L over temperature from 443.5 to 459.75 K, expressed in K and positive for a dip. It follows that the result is 1.0 K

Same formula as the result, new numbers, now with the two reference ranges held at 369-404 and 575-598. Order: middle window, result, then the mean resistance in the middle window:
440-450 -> 1.4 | 256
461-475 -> 1.4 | 258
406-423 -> 1.9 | 271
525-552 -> 3.6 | 230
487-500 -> 3.0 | 216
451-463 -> 1.3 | 260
